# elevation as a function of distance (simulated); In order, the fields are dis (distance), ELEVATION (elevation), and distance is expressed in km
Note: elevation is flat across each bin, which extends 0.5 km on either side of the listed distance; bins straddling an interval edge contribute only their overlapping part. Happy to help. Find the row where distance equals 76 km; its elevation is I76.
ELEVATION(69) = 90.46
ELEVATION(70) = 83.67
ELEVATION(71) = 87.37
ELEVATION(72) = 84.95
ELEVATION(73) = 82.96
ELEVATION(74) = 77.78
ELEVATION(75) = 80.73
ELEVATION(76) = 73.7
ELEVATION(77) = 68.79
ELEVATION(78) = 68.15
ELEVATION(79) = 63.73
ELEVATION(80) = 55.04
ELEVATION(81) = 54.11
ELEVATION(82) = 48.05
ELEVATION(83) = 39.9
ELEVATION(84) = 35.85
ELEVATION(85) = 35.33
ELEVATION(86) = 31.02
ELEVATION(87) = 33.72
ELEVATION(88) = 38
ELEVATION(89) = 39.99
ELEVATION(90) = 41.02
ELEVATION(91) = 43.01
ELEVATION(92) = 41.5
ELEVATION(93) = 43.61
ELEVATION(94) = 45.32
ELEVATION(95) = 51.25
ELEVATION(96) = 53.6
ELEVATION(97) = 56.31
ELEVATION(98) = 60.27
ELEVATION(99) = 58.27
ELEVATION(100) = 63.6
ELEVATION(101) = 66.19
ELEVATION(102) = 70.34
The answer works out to 73.7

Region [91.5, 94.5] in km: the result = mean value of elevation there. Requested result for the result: 43.5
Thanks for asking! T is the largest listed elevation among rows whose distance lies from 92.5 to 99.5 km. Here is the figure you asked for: 60.27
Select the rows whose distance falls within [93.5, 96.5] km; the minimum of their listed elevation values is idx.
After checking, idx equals 45.32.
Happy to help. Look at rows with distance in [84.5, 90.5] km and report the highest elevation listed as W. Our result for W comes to 41.02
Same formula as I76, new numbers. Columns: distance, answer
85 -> 35.33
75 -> 80.73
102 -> 70.34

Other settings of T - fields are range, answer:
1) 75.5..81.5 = 73.7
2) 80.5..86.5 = 54.11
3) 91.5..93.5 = 43.61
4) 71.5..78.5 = 84.95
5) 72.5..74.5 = 82.96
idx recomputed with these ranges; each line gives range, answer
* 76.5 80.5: 55.04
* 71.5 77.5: 68.79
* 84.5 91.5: 31.02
